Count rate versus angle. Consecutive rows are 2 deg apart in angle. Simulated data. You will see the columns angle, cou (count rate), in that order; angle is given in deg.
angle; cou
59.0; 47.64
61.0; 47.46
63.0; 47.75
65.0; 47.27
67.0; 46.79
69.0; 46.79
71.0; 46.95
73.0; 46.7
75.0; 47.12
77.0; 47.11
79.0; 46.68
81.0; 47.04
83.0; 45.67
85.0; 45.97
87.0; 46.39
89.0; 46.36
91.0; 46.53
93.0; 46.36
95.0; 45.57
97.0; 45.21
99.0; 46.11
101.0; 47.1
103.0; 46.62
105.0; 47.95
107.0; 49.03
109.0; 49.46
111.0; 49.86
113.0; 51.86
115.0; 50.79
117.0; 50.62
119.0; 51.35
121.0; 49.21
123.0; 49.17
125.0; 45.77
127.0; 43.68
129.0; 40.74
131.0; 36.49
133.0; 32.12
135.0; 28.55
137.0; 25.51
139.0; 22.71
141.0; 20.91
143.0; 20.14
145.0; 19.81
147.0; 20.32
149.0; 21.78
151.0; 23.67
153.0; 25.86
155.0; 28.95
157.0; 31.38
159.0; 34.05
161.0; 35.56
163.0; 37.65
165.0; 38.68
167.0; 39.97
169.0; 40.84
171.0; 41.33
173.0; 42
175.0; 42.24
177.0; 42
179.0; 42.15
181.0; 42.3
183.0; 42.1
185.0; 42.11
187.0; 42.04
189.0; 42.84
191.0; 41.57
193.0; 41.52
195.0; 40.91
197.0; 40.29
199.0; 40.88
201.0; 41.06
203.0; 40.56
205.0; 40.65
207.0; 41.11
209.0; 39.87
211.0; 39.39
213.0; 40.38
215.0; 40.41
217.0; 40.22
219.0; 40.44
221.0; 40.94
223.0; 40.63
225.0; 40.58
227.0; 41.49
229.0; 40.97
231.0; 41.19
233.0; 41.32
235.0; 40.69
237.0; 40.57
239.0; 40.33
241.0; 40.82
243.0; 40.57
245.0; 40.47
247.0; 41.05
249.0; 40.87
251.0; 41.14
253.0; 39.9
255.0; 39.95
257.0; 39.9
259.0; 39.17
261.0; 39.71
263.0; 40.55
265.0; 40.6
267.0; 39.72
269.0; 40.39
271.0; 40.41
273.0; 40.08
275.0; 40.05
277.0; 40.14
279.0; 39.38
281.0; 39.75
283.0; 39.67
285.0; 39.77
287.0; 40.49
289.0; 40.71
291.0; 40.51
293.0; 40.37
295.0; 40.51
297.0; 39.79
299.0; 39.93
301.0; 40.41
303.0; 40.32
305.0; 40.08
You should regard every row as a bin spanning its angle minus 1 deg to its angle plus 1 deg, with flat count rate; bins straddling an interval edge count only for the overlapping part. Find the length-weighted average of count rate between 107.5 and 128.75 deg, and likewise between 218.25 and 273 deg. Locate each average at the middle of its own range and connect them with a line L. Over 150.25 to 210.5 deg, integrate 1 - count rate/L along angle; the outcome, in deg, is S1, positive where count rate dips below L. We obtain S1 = 7.7 deg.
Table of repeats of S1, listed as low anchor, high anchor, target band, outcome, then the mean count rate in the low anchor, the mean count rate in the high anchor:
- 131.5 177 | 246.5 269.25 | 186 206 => -3.8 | 31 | 40.2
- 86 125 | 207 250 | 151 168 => 4.3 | 48.1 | 40.6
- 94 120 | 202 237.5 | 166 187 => 0.9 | 48.6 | 40.6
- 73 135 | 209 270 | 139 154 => 7.6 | 46.2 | 40.5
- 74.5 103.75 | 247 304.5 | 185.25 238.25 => 1.8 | 46.4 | 40.2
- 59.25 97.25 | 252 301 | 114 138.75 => 2.0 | 46.7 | 40.1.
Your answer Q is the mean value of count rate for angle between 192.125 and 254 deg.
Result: 40.7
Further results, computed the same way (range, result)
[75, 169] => 39.7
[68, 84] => 46.8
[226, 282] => 40.4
